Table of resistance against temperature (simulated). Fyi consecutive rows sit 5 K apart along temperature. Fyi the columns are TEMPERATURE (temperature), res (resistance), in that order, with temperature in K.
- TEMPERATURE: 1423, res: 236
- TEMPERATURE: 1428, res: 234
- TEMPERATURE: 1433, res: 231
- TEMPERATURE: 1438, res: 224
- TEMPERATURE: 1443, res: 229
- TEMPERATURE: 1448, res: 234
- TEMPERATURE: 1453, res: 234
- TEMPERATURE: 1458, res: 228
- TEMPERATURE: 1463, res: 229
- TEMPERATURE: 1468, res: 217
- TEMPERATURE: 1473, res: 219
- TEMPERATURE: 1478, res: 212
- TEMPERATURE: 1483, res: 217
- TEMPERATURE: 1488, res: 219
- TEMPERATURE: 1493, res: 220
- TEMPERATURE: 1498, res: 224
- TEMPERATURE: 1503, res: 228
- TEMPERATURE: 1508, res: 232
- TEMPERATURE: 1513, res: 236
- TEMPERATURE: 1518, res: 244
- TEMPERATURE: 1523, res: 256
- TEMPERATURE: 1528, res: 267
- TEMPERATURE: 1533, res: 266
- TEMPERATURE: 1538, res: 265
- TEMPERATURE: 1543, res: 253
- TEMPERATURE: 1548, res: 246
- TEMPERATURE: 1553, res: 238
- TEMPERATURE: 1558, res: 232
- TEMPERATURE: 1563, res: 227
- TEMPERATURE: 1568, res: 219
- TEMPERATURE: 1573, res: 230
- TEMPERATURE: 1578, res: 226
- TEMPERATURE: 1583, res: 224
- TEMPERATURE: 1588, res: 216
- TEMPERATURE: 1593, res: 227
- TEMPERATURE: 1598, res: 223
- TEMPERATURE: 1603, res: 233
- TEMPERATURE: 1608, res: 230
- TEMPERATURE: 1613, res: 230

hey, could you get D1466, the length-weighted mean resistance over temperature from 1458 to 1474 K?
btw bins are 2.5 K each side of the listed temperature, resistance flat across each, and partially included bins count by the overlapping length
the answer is 223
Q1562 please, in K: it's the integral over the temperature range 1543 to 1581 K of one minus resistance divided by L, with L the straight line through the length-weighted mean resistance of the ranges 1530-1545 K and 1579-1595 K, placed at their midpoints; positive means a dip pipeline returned 1.55 K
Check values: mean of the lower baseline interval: 262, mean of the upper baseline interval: 223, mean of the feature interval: 232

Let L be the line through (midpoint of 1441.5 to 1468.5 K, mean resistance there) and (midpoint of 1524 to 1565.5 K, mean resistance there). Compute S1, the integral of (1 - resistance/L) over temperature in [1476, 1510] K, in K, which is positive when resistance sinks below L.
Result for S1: 2.3 K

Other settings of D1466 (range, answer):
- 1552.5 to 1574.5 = 228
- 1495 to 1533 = 242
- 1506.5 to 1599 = 239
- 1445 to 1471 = 228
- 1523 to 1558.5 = 254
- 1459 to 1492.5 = 219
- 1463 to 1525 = 227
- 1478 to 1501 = 219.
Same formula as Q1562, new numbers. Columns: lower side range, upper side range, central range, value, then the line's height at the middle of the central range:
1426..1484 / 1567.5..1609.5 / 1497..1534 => -3.01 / 226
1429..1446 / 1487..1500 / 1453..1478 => 0.19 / 225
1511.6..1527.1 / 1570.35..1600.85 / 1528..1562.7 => -1.56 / 239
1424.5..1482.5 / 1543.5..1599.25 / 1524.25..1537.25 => -2.12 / 228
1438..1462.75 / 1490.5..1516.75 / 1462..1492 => 1.46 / 230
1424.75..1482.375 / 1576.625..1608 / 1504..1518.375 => -0.61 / 226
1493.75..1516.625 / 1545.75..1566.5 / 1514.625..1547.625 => -3.50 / 232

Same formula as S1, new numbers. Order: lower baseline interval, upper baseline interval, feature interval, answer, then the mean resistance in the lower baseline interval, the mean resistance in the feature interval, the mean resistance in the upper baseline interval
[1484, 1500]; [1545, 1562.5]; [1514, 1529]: -1.6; 221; 253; 238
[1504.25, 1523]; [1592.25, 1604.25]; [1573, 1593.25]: 0.5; 239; 224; 227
